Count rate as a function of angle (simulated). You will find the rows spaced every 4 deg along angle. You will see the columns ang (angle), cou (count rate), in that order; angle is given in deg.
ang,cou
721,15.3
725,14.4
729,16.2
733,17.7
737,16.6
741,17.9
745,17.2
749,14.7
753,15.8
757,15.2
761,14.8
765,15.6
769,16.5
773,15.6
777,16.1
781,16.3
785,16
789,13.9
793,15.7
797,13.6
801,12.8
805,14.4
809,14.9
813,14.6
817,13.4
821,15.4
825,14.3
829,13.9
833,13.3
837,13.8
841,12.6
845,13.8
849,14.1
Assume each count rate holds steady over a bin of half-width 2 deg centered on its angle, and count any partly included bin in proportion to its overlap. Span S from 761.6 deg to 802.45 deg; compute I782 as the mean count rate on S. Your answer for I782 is 15.2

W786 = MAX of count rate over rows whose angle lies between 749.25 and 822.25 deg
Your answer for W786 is 16.5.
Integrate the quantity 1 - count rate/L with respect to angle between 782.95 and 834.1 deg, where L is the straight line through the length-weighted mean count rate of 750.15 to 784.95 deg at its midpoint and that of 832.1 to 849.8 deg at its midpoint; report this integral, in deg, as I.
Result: 0.5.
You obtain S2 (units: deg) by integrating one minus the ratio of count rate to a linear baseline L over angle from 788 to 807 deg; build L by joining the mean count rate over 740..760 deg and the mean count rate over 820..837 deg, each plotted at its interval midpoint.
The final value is 0.98 deg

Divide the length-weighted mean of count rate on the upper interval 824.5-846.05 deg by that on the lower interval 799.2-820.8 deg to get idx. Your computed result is 1.0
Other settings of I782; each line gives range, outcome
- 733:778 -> 16.1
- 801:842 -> 14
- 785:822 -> 14.4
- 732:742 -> 17.3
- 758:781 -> 15.7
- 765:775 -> 16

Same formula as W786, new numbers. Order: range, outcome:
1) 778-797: 16.3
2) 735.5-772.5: 17.9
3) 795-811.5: 14.9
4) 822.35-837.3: 14.3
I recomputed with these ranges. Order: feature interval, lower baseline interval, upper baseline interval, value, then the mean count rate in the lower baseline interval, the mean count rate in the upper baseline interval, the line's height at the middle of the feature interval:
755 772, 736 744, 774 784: 1.1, 17.3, 16.1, 16.6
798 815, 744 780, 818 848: 0.5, 15.7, 13.9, 14.5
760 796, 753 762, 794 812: -2.2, 15.2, 14.1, 14.7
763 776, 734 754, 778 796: 0.0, 16.5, 15.4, 15.9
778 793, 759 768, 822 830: -0.5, 15.3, 14.3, 15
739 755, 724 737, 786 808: -0.6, 16.3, 14.2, 15.8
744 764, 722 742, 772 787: 1.0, 16.4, 16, 16.2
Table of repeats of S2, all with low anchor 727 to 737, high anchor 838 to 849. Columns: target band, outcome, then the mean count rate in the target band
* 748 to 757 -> 0.5 deg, 15.3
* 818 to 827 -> -0.4 deg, 14.7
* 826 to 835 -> 0.1 deg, 13.7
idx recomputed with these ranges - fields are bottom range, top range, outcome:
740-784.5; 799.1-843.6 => 0.88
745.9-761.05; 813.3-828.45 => 0.94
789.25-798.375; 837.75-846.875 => 0.91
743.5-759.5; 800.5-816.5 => 0.91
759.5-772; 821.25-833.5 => 0.90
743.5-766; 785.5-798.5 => 0.94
